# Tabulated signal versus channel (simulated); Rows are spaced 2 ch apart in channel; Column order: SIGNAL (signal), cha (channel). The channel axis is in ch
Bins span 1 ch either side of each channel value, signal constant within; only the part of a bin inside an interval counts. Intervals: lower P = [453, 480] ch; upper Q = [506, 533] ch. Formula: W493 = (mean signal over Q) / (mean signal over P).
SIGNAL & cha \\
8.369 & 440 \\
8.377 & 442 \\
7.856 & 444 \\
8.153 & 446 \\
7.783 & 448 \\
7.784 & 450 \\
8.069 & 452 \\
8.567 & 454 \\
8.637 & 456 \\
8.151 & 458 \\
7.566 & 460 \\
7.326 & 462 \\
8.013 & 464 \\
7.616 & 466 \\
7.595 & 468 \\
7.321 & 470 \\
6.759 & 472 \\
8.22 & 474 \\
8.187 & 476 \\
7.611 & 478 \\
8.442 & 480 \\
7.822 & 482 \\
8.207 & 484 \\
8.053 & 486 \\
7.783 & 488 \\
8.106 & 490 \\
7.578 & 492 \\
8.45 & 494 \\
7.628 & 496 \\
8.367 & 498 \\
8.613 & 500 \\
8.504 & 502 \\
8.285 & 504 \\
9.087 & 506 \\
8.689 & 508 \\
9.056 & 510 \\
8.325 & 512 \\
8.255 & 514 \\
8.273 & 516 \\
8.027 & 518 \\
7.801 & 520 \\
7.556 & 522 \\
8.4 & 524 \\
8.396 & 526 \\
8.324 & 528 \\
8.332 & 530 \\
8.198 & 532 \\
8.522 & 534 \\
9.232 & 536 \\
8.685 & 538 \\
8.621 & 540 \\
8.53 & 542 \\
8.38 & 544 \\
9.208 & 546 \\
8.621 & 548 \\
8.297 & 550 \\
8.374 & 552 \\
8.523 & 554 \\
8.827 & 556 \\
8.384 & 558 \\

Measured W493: 1.06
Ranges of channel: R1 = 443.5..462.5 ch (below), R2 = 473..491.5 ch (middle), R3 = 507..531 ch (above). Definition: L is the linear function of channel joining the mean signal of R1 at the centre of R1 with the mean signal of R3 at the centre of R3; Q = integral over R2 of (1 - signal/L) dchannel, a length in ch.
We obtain 0.2 ch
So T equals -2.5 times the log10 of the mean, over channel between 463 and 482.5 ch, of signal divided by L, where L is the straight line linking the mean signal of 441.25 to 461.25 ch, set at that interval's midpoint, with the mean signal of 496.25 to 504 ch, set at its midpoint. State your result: 0.06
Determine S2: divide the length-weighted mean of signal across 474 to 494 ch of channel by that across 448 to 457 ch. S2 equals 0.98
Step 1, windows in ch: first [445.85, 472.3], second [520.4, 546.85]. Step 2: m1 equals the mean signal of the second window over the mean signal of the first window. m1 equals 1.1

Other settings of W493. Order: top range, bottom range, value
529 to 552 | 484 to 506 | 1.05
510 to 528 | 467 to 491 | 1.04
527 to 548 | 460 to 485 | 1.11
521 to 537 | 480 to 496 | 1.05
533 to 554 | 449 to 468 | 1.09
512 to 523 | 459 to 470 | 1.06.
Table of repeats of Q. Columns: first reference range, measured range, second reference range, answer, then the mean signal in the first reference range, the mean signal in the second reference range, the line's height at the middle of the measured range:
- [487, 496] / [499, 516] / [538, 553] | -0.95 ch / 7.94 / 8.58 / 8.13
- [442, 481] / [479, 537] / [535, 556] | 0.18 ch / 7.89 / 8.66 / 8.31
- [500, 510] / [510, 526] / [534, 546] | 0.96 ch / 8.68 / 8.72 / 8.69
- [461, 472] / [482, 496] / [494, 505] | 0.09 ch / 7.5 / 8.29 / 8.04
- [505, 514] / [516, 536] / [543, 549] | 1.15 ch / 8.73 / 8.74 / 8.73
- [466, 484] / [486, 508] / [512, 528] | -0.85 ch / 7.76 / 8.13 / 7.94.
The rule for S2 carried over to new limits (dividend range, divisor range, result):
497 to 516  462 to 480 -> 1.11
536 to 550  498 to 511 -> 1.00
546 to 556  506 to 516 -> 1.00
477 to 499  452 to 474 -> 1.03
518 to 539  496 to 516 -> 0.98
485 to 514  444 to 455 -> 1.03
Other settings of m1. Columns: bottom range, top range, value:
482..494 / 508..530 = 1.04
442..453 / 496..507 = 1.06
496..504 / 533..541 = 1.05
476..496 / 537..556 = 1.07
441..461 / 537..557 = 1.06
